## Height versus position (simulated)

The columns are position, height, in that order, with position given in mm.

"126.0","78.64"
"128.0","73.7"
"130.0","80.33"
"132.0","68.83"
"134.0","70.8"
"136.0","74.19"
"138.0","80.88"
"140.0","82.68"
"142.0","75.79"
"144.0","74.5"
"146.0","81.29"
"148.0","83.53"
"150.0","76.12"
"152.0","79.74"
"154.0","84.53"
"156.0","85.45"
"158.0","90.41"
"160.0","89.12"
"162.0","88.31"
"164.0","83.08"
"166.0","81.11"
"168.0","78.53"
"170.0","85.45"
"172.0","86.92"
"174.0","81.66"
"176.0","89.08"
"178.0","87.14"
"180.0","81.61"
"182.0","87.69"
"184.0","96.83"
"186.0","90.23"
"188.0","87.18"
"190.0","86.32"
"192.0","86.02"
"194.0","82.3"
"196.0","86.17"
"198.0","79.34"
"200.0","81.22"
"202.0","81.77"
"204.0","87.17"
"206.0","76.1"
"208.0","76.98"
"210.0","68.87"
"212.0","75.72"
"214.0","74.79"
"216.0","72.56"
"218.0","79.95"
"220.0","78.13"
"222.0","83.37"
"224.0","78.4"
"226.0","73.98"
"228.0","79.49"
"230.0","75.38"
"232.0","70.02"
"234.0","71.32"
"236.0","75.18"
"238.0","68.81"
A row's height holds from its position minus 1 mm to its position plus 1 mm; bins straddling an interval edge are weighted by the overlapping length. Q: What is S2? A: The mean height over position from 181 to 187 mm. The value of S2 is 91.6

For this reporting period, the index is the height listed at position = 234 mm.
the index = 71.32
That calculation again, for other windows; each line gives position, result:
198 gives 79.34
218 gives 79.95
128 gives 73.7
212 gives 75.72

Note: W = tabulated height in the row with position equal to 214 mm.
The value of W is 74.79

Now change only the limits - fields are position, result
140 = 82.68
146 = 81.29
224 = 78.4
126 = 78.64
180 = 81.61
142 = 75.79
